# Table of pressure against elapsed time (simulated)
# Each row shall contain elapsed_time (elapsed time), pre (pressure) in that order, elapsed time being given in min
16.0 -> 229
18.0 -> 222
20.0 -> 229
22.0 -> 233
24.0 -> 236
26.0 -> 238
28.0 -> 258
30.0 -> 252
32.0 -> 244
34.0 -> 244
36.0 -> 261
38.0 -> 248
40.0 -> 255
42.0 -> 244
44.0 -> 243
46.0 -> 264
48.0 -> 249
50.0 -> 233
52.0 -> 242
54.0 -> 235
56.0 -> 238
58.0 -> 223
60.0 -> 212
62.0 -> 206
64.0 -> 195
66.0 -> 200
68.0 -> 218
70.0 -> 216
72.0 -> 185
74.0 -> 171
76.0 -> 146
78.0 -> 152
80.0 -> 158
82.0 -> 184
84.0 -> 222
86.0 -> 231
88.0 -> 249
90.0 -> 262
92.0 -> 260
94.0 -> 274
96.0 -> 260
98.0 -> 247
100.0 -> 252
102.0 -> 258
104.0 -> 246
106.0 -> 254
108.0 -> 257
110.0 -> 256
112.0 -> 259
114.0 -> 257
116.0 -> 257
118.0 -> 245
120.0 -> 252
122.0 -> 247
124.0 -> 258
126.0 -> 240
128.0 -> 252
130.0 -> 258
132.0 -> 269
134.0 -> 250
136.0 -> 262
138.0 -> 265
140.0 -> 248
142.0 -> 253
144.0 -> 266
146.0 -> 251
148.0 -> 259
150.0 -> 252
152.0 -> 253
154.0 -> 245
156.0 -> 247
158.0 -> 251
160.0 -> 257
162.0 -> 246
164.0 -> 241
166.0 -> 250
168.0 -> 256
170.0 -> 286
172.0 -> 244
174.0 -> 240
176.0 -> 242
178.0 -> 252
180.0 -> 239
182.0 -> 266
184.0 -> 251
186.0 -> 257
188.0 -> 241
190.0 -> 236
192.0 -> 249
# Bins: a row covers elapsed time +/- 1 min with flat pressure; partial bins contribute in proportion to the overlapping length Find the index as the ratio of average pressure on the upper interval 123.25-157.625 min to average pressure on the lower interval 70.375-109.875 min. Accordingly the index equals 1.13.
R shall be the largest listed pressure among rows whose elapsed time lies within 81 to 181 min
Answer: 286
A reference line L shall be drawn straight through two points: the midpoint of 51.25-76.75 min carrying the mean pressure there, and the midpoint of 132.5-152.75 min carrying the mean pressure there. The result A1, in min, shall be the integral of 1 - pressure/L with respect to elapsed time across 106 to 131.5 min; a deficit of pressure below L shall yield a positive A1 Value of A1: -1.31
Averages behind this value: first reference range 207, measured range 254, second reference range 256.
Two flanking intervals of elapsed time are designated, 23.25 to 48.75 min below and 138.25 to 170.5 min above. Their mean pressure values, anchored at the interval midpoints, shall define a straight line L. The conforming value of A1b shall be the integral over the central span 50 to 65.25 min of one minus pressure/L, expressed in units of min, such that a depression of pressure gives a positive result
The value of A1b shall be 1.7 min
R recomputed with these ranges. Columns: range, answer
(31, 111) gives 274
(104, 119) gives 259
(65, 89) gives 249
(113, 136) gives 269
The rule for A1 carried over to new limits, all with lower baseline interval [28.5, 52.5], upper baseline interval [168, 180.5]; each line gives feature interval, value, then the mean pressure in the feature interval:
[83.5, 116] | -0.5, 253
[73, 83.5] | 3.6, 165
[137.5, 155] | -0.2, 254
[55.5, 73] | 2.8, 210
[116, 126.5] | 0.0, 250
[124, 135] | -0.2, 254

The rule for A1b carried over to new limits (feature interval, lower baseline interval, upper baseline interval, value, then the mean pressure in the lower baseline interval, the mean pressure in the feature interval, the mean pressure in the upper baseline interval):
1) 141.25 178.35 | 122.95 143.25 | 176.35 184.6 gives 0.1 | 256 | 252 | 251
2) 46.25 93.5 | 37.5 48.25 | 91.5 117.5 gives 7.3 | 251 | 214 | 256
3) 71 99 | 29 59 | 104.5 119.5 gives 4.1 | 245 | 214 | 255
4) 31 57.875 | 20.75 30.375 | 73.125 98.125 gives -1.3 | 242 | 245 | 216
